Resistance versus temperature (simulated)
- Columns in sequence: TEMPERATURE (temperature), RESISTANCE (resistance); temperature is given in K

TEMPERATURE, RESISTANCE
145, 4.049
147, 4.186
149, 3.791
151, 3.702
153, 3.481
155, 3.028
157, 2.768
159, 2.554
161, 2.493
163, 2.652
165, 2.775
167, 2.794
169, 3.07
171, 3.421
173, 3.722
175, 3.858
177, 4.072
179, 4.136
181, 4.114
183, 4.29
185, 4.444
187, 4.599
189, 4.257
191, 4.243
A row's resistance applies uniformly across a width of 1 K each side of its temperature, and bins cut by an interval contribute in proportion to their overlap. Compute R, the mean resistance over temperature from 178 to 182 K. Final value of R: 4.12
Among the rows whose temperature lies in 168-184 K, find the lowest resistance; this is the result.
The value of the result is 3.07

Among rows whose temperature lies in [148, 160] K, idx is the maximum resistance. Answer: 3.791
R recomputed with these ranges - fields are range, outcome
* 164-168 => 2.78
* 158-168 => 2.65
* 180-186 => 4.28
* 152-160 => 2.96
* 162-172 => 2.94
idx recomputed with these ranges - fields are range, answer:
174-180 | 4.136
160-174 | 3.722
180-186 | 4.444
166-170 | 3.07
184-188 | 4.599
